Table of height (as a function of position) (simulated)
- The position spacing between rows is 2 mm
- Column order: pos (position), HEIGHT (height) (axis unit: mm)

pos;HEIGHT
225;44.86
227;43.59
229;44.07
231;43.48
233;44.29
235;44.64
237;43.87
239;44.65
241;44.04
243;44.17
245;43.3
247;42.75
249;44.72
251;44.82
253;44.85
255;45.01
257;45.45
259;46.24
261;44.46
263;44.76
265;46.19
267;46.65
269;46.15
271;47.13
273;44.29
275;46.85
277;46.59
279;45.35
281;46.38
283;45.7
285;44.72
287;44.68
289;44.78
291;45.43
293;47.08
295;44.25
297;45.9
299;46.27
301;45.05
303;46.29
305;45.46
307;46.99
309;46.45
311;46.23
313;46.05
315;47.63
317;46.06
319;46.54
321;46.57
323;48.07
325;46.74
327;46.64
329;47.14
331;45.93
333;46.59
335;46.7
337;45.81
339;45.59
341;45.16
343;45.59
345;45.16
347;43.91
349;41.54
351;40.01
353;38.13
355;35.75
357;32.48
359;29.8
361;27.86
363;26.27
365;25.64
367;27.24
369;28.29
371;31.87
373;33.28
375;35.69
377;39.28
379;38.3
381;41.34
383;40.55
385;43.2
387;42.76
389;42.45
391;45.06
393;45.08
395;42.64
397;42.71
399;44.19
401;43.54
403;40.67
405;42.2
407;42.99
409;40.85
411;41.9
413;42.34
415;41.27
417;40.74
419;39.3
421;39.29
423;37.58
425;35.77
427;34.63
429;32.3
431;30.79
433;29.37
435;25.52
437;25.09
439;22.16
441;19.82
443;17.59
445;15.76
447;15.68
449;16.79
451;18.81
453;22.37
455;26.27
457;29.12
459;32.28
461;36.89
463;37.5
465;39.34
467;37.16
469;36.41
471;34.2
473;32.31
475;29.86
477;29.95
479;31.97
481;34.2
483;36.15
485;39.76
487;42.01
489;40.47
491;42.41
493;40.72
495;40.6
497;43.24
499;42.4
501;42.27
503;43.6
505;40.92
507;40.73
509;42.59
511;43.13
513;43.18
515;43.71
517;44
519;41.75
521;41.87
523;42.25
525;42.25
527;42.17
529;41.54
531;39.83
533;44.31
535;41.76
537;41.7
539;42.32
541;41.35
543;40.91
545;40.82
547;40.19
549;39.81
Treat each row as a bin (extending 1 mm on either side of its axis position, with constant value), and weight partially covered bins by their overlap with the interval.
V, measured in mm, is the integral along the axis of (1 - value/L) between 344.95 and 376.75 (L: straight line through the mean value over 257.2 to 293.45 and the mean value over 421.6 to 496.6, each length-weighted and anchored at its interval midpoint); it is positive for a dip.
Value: 4.3 mm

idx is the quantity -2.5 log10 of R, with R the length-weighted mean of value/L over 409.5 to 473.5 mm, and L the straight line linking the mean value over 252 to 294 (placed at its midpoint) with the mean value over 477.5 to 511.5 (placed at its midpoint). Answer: 0.32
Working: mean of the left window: 45.7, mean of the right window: 40.2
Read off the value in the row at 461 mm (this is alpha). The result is 36.89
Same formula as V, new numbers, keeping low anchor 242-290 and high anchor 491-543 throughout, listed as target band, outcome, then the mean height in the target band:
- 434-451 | 9.2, 19.7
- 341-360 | 2.0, 39.5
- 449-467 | 5.4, 30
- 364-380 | 4.2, 32.4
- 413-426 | 1.2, 39.2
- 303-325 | -1.0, 46.6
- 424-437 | 3.7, 30.9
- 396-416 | 0.6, 42.3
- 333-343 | -0.3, 45.9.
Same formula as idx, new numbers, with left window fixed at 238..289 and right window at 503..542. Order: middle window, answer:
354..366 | 0.43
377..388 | 0.07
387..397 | 0.00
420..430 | 0.20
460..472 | 0.16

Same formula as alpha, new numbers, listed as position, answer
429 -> 32.3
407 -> 42.99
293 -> 47.08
